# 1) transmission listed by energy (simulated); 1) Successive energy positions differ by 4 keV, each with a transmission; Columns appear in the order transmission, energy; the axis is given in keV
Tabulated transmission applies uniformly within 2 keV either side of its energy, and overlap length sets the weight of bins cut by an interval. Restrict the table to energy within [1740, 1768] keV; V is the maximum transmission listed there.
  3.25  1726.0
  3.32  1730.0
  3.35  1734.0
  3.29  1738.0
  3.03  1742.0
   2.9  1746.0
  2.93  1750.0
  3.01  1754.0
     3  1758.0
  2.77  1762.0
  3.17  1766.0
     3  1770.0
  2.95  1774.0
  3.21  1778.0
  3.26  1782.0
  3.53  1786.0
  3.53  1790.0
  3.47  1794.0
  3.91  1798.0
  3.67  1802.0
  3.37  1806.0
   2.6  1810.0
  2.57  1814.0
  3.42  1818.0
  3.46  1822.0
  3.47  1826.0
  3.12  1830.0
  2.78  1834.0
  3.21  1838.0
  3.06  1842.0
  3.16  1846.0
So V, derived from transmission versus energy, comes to 3.17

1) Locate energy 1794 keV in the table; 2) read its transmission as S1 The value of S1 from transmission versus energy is 3.47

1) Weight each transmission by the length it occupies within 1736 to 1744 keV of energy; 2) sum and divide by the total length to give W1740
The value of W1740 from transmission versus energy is 3.16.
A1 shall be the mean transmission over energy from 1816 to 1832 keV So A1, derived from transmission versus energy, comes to 3.37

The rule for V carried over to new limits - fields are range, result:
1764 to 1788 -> 3.53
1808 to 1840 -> 3.47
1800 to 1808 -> 3.67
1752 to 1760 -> 3.01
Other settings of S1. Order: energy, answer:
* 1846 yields 3.16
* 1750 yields 2.93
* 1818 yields 3.42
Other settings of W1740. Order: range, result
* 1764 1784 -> 3.12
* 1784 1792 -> 3.53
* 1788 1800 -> 3.64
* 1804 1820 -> 2.99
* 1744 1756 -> 2.95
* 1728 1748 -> 3.18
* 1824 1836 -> 3.12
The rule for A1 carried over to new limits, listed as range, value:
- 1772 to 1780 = 3.08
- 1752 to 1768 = 2.99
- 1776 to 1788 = 3.33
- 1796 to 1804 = 3.79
